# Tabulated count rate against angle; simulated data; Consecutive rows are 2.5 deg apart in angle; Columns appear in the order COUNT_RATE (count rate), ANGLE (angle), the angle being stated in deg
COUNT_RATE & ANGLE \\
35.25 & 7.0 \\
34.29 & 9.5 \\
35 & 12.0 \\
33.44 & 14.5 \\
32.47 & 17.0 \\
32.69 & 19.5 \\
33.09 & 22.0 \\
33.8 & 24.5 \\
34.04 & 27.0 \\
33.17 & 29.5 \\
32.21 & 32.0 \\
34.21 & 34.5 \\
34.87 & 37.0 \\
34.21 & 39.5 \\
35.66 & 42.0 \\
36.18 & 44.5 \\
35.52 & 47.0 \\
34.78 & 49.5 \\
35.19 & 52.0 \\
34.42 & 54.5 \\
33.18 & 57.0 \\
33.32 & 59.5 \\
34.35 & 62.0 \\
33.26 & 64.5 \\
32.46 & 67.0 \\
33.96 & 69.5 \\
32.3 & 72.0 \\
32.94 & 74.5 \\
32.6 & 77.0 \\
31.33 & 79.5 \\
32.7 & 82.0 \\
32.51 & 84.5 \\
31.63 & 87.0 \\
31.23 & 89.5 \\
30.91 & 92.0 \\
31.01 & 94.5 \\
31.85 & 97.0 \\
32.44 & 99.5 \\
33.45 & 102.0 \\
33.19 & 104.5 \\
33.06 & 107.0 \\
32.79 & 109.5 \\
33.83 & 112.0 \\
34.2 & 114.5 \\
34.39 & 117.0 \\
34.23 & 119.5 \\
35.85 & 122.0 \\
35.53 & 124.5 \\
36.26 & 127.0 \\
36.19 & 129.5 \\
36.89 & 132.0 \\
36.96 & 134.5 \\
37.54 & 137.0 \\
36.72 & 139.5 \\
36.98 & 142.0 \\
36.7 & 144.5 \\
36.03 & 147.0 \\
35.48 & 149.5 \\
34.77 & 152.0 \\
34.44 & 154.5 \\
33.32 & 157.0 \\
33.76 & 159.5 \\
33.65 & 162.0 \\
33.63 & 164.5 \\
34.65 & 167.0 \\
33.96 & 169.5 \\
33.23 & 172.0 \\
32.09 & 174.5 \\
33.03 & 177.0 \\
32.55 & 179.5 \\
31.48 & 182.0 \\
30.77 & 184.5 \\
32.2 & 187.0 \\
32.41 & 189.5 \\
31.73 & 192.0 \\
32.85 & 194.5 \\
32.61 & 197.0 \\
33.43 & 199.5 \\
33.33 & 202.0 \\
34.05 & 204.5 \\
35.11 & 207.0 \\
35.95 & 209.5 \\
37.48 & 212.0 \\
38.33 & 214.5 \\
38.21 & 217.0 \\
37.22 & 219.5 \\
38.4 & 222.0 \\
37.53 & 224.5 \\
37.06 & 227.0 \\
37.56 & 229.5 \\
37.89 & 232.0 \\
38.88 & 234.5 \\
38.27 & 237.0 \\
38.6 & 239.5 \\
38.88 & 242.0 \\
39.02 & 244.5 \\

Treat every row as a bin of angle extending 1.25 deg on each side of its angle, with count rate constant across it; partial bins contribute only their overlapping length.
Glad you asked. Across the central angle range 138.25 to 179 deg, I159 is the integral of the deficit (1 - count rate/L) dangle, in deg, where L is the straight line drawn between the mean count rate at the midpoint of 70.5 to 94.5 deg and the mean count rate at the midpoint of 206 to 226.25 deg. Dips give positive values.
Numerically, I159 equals 0.58 deg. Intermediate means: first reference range 32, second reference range 37.3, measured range 34.5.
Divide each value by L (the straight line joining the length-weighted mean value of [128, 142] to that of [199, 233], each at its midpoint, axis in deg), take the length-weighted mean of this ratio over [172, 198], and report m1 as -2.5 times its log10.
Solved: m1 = 0.14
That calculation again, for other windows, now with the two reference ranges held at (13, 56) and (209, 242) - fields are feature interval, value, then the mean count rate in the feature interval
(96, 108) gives 0.08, 32.8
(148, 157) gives 0.05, 34.7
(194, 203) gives 0.13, 33.1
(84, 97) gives 0.12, 31.4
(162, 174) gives 0.09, 33.7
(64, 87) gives 0.07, 32.6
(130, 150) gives -0.01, 36.7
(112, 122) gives 0.04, 34.4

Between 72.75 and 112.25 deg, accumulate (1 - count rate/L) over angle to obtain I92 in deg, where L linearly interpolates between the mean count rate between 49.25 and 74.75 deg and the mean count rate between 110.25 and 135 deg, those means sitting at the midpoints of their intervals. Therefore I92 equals 2.5 deg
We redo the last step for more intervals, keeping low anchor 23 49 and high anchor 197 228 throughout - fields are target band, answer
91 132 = 1.6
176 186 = 1.1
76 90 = 1.1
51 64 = 0.2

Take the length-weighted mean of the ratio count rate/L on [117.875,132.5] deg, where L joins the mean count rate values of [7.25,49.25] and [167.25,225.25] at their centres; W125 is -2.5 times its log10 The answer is -0.05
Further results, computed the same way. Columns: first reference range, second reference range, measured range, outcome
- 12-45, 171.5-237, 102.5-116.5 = 0.03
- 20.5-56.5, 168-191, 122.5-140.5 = -0.11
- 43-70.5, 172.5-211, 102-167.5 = -0.05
